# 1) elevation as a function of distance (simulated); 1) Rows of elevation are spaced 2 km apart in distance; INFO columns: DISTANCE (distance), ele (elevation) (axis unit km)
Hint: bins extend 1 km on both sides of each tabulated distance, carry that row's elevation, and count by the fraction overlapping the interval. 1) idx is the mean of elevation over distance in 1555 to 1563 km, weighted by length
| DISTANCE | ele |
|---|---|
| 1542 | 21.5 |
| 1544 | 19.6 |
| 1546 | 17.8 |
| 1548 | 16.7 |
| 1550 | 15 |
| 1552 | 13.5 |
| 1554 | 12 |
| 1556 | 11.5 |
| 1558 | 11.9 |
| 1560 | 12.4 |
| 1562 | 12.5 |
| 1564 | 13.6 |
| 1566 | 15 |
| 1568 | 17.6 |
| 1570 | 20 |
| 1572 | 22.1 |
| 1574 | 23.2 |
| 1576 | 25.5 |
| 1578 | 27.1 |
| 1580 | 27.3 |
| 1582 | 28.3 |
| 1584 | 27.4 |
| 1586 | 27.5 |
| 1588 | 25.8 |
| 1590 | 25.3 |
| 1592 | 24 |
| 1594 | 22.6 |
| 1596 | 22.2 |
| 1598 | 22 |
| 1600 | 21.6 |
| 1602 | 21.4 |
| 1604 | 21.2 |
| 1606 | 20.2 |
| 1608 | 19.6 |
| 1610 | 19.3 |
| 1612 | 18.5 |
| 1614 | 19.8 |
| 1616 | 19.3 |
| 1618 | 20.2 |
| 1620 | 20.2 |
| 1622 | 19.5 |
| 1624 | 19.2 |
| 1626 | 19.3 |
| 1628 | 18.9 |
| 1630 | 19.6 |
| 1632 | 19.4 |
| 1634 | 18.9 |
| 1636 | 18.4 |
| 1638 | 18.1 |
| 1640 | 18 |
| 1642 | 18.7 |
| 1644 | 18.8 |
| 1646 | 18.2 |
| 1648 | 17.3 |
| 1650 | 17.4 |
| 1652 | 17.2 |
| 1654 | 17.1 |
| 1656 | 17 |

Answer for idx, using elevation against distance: 12.1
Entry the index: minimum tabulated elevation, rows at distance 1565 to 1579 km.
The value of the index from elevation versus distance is 15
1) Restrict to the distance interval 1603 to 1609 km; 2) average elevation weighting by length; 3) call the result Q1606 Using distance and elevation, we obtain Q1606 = 20.3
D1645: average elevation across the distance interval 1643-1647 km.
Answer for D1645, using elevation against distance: 18.5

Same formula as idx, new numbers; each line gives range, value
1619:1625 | 19.6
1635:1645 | 18.4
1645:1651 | 17.6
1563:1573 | 17.7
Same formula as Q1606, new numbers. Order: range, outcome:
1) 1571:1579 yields 24.5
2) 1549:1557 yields 13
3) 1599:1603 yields 21.5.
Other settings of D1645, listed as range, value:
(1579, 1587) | 27.6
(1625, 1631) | 19.3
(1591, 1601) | 22.5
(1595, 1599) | 22.1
